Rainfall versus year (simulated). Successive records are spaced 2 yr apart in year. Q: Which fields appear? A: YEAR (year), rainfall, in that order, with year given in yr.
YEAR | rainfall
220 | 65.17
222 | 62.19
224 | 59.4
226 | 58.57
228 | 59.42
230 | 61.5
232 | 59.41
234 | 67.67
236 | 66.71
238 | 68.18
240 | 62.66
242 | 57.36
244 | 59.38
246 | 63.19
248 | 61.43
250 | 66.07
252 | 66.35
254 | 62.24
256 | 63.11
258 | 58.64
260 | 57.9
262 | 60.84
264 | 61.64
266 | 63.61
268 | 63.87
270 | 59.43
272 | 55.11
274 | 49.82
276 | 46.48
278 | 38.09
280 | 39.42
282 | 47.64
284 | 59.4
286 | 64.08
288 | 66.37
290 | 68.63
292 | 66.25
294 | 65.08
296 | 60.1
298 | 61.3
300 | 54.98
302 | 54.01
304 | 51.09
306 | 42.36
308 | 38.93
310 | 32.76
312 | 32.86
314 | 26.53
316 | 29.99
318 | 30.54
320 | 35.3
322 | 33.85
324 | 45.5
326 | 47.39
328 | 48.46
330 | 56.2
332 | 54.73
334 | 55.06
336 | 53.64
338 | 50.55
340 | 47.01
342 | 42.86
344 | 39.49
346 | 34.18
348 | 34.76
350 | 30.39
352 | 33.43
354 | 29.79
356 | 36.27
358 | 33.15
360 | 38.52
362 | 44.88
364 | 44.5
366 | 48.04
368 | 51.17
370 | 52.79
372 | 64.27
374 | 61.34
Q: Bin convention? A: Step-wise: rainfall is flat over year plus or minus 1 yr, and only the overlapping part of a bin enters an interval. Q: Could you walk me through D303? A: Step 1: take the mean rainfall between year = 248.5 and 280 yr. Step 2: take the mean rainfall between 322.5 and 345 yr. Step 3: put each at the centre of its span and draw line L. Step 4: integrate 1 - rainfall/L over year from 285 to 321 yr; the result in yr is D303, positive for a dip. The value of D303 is 2.8 yr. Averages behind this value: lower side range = 57.7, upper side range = 48.8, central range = 49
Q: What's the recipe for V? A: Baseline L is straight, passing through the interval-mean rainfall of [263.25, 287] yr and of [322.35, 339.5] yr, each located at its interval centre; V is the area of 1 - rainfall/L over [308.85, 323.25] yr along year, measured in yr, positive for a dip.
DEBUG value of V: 5.5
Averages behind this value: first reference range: 54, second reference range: 50.6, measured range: 32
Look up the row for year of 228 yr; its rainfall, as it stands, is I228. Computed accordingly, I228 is 59.42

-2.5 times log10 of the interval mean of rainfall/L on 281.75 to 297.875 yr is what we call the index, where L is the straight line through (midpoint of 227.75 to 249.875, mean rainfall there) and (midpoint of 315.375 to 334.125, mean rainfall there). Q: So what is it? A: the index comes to -0.222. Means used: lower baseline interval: 62.7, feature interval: 62.8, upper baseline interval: 43.4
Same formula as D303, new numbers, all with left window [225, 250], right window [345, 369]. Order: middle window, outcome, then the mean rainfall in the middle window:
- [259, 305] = -3.5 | 57.2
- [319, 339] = -2.0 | 48.1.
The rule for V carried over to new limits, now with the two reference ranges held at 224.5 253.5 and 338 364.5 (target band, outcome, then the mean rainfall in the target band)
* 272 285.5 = 1.45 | 48.1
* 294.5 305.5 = -1.51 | 56.1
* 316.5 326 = 1.57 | 37.1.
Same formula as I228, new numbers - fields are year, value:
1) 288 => 66.37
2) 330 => 56.2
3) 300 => 54.98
